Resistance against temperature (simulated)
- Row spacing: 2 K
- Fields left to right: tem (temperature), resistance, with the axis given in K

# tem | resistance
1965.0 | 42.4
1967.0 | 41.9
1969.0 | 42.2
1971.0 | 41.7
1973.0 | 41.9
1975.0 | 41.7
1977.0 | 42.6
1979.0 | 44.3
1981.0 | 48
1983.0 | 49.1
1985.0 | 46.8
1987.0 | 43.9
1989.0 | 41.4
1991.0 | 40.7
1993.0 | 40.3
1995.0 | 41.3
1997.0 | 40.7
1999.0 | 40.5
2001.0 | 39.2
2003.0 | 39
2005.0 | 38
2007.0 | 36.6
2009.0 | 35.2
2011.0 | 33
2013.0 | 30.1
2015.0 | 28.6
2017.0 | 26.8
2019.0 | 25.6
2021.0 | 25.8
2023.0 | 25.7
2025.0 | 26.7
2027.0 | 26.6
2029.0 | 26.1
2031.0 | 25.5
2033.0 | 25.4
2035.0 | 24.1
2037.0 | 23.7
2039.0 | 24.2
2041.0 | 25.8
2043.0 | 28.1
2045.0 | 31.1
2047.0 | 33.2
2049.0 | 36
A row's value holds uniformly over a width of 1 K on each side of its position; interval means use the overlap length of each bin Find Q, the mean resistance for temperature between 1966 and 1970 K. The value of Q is 42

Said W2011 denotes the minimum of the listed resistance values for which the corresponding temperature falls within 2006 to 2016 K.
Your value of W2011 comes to 28.6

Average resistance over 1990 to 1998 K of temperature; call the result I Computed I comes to 40.8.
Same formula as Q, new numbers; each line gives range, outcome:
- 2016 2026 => 26.1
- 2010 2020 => 28.8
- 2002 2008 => 37.9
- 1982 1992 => 44.4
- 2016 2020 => 26.2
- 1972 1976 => 41.8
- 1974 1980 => 42.9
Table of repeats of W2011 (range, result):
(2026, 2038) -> 23.7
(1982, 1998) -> 40.3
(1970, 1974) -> 41.7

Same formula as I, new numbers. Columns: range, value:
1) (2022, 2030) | 26.3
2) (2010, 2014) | 31.6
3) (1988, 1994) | 40.8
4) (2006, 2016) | 32.7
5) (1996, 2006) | 39.5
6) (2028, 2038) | 25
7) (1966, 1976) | 41.9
